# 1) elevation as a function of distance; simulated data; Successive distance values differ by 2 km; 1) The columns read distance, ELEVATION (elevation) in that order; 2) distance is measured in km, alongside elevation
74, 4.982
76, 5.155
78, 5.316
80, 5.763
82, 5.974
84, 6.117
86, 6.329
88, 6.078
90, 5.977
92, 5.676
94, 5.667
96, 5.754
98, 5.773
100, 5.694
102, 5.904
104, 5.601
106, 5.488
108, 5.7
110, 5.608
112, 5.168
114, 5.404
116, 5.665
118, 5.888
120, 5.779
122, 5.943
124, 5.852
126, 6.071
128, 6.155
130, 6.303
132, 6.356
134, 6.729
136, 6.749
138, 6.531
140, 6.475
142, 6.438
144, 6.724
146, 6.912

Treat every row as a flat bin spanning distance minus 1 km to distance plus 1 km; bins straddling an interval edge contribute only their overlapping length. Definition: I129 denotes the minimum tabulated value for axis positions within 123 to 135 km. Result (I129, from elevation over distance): 5.852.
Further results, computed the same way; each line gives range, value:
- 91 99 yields 5.667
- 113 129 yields 5.404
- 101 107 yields 5.488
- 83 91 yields 5.977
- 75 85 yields 5.155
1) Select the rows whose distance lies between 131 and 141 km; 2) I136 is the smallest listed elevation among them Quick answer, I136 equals 6.356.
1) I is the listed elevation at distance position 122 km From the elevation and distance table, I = 5.943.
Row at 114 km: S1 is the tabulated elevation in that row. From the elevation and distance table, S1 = 5.404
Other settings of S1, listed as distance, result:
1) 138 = 6.531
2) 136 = 6.749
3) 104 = 5.601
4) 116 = 5.665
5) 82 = 5.974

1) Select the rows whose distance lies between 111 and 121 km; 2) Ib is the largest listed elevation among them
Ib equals 5.888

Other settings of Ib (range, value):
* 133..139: 6.749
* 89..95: 5.977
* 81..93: 6.329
